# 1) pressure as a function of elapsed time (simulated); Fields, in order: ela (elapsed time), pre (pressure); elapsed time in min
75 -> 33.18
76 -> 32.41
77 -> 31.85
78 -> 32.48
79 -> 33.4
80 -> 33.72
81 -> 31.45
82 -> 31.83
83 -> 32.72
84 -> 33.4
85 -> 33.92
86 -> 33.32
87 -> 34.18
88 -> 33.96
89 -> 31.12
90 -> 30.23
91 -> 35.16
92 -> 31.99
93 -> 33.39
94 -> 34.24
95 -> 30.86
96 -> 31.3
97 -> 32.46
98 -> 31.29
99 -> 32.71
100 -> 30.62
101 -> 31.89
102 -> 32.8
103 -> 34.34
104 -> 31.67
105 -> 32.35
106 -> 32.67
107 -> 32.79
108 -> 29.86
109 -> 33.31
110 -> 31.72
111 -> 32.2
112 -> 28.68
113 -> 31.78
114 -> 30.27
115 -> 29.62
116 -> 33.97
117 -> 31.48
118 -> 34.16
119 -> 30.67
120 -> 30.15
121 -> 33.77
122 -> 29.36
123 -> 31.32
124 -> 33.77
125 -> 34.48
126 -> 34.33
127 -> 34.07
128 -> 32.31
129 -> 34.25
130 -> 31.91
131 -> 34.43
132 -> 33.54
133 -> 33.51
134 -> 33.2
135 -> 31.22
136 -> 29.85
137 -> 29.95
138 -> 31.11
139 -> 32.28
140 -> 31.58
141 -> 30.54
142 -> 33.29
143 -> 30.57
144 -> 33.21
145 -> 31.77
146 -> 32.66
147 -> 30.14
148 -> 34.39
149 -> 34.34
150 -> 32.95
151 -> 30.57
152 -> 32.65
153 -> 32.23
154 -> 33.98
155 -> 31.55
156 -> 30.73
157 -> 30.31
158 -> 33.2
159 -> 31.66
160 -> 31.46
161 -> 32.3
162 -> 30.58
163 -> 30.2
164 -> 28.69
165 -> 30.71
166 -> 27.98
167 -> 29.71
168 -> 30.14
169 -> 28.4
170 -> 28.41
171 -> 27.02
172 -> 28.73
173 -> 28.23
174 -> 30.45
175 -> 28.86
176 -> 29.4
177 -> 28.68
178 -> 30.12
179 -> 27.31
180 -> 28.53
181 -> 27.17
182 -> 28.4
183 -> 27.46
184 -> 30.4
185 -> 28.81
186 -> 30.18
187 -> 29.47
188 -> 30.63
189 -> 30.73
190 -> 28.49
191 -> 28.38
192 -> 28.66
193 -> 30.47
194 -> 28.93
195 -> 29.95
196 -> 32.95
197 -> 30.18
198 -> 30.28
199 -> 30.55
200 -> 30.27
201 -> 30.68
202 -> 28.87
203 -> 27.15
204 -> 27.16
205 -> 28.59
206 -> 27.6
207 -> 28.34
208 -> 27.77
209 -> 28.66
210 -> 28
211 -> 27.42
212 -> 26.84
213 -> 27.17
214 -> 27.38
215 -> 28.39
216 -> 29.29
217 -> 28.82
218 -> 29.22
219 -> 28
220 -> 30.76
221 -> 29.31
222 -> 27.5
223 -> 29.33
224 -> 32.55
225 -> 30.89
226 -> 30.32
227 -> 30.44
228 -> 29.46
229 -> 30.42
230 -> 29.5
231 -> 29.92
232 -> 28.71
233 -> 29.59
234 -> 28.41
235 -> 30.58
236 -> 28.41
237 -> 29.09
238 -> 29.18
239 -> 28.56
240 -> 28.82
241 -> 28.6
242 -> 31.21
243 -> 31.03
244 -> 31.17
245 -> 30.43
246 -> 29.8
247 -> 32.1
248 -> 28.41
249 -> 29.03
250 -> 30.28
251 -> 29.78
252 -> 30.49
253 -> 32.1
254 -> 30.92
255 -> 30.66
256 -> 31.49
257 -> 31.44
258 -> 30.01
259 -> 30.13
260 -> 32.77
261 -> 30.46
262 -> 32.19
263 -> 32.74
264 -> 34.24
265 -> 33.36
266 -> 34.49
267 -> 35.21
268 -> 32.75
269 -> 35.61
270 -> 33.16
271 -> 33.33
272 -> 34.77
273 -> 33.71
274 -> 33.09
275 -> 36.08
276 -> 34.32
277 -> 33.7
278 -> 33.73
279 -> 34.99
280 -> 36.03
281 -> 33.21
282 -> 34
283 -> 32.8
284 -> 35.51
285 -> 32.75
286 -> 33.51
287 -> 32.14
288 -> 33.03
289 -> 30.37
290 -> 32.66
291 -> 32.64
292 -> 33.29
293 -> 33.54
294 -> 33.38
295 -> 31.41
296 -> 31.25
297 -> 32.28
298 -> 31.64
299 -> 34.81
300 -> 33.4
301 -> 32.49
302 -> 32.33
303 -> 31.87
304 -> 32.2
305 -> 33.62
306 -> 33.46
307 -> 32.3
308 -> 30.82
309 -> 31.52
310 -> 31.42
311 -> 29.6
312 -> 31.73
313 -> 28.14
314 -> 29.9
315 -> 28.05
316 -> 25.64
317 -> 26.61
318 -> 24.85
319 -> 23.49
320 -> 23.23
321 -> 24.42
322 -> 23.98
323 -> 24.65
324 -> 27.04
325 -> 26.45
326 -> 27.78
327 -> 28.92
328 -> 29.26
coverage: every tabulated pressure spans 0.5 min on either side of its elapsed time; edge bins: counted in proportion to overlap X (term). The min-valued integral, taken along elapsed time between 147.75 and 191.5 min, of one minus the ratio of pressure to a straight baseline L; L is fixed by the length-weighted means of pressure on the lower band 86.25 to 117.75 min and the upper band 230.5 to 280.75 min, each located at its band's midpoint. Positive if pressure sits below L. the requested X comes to 2.50 min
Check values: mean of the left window 32.1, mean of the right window 31.6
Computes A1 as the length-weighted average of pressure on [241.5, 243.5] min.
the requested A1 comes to 31.1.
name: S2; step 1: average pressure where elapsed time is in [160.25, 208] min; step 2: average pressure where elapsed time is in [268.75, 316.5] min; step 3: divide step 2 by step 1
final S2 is 1.11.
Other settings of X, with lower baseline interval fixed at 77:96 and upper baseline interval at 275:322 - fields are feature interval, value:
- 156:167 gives 0.6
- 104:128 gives 0.4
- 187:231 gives 3.8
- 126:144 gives 0.1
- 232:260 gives 1.5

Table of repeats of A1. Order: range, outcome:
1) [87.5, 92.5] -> 32.5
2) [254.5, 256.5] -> 31.1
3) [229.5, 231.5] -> 29.7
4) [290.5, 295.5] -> 32.9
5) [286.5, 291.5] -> 32.2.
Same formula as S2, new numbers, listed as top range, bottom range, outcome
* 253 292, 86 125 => 1.03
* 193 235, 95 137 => 0.91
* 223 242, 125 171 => 0.94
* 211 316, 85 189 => 1.00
